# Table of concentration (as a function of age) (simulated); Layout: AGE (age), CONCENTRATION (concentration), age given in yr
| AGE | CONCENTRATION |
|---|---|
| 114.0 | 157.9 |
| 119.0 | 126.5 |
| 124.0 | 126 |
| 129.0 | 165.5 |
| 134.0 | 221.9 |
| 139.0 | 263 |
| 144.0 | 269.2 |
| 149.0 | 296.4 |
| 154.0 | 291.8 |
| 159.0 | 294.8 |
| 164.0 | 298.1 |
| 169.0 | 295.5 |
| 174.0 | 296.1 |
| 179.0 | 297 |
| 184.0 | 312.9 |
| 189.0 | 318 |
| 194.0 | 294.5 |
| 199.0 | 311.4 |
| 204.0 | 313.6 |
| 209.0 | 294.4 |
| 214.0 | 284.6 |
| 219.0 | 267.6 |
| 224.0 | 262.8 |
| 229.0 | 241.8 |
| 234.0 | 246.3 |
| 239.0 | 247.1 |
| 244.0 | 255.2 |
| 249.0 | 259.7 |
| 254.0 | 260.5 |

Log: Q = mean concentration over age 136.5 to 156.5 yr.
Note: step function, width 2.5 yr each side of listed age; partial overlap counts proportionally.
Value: 280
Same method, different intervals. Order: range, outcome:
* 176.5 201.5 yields 307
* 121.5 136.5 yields 171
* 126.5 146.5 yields 230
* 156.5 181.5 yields 296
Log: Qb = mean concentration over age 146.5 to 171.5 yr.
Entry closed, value 295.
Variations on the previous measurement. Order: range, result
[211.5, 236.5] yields 261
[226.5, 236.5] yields 244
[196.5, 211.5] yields 306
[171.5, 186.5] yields 302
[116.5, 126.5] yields 126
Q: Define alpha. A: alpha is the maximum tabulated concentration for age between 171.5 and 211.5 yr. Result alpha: 318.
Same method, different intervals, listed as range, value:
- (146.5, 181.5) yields 298.1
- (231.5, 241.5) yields 247.1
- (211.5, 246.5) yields 284.6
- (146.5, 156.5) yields 296.4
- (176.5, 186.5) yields 312.9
